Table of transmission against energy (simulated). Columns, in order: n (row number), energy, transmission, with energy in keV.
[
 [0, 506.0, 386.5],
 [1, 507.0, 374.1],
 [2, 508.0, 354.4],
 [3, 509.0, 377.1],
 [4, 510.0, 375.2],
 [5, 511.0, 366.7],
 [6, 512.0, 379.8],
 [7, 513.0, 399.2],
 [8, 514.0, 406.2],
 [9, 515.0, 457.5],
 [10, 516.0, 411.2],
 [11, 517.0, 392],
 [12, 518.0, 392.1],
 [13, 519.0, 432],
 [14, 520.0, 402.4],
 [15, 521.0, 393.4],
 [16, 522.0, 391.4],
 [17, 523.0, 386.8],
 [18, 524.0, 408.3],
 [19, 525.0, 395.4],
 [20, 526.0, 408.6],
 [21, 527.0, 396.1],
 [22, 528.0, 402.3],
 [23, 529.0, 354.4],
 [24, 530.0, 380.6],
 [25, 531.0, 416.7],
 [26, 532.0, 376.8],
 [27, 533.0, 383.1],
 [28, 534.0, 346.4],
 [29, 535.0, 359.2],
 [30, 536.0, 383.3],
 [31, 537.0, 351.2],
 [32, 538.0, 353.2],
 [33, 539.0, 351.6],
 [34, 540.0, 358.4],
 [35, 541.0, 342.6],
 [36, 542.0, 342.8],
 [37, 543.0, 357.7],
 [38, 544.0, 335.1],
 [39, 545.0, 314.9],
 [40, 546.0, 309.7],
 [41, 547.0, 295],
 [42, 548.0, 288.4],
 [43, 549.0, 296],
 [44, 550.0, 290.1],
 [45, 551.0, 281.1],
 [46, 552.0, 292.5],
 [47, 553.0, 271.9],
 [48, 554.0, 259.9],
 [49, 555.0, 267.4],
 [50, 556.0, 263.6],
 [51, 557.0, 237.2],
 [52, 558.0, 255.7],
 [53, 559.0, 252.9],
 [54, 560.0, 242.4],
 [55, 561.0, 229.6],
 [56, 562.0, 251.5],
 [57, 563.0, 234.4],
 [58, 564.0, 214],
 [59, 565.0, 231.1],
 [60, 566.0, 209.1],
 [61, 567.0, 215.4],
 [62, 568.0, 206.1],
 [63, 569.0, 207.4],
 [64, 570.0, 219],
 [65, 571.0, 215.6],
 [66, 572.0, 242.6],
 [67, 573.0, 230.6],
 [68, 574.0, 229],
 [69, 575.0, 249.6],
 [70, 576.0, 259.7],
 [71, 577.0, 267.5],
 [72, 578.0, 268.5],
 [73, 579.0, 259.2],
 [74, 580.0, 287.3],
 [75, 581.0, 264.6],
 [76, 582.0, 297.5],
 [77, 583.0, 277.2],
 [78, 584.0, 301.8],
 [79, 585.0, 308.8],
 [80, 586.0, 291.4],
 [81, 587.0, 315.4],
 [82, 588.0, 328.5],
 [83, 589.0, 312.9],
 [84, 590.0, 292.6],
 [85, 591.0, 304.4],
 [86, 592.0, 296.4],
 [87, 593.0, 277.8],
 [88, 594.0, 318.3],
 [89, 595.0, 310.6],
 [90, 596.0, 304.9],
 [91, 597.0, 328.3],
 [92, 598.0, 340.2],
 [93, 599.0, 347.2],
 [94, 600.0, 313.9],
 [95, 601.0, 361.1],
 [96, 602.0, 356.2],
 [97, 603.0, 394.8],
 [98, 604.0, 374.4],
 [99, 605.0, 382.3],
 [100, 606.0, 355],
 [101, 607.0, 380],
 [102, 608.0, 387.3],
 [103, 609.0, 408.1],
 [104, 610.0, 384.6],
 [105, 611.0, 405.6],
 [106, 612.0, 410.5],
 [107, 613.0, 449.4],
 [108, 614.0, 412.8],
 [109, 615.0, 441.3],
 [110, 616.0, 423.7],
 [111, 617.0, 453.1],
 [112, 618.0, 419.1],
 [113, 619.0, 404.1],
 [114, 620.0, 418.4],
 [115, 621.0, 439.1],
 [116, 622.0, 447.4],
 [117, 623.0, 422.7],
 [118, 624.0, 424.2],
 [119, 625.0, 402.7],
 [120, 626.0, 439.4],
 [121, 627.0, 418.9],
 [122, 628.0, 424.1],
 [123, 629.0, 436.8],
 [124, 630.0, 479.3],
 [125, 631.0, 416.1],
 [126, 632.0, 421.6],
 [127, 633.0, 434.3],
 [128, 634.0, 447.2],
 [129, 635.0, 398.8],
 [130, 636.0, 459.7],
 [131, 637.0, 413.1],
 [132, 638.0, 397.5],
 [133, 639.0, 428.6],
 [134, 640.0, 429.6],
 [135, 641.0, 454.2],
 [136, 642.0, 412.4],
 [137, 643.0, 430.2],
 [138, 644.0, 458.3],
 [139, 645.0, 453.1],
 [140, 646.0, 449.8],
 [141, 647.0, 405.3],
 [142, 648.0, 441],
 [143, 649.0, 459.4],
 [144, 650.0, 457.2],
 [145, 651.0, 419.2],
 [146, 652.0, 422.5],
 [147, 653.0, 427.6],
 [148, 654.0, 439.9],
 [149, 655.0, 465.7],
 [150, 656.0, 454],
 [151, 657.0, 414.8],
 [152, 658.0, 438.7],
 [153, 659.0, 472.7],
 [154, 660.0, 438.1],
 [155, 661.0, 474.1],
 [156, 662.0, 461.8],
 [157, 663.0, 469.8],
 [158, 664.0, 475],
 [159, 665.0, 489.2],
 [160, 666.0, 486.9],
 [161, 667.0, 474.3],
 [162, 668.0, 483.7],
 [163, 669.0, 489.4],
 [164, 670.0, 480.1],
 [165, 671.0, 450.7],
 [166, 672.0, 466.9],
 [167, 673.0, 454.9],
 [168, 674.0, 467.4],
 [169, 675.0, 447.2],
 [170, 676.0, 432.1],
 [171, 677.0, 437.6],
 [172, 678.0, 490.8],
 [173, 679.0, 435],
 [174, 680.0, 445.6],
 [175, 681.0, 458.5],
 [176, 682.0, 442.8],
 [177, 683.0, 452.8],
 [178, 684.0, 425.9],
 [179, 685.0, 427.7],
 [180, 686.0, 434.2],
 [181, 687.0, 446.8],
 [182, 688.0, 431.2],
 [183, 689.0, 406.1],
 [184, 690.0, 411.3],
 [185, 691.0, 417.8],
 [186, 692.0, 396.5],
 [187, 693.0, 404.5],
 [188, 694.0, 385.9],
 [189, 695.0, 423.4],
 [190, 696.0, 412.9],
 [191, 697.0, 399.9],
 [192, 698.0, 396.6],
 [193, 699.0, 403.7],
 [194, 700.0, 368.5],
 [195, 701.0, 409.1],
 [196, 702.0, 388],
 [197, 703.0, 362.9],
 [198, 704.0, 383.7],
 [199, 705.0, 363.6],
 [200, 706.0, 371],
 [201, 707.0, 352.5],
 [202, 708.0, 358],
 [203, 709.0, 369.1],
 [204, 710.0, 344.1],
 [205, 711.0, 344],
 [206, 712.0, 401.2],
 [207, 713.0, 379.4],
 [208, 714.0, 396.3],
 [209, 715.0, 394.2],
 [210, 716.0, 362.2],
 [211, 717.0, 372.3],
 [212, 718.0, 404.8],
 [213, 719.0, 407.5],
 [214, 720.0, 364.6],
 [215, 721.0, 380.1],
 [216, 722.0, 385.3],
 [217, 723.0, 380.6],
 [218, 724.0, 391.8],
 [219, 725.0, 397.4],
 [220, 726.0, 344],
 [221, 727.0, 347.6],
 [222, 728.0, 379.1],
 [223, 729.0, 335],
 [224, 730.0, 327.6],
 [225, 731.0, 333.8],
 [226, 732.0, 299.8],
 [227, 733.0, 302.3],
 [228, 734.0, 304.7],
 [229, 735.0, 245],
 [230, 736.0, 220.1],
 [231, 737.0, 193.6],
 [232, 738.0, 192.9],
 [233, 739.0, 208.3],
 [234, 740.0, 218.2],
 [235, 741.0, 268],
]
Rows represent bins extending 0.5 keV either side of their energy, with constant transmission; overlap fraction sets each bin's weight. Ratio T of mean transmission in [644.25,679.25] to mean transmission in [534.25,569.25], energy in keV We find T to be 1.60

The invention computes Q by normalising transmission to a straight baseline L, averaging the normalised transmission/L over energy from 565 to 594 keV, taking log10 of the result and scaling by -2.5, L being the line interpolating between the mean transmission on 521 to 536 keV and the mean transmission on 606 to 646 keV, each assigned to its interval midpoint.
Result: 0.462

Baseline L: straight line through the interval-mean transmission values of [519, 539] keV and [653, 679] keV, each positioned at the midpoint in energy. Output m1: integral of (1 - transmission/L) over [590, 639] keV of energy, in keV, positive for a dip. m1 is 4.53 keV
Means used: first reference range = 384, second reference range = 461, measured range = 393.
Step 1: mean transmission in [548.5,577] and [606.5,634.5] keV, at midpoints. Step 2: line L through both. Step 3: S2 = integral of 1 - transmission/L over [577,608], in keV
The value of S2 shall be 1.7 keV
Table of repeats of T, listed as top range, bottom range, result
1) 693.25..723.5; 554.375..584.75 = 1.55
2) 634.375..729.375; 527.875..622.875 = 1.31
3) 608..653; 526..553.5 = 1.25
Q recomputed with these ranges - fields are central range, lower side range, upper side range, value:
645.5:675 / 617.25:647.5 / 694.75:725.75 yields -0.109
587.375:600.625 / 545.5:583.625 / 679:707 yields -0.086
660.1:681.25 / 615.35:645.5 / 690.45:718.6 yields -0.148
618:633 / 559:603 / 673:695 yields -0.238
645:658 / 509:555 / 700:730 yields -0.186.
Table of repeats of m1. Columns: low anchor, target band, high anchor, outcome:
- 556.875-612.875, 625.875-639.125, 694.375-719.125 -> -4.0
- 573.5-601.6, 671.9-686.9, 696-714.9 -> -3.6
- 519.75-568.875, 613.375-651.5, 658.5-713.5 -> -4.7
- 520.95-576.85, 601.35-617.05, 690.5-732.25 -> -3.2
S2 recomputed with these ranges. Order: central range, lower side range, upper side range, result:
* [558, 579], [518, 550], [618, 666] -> 8.28 keV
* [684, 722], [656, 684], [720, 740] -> -1.35 keV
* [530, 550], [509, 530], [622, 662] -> 2.89 keV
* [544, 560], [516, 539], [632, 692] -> 4.75 keV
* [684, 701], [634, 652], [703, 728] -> -0.75 keV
